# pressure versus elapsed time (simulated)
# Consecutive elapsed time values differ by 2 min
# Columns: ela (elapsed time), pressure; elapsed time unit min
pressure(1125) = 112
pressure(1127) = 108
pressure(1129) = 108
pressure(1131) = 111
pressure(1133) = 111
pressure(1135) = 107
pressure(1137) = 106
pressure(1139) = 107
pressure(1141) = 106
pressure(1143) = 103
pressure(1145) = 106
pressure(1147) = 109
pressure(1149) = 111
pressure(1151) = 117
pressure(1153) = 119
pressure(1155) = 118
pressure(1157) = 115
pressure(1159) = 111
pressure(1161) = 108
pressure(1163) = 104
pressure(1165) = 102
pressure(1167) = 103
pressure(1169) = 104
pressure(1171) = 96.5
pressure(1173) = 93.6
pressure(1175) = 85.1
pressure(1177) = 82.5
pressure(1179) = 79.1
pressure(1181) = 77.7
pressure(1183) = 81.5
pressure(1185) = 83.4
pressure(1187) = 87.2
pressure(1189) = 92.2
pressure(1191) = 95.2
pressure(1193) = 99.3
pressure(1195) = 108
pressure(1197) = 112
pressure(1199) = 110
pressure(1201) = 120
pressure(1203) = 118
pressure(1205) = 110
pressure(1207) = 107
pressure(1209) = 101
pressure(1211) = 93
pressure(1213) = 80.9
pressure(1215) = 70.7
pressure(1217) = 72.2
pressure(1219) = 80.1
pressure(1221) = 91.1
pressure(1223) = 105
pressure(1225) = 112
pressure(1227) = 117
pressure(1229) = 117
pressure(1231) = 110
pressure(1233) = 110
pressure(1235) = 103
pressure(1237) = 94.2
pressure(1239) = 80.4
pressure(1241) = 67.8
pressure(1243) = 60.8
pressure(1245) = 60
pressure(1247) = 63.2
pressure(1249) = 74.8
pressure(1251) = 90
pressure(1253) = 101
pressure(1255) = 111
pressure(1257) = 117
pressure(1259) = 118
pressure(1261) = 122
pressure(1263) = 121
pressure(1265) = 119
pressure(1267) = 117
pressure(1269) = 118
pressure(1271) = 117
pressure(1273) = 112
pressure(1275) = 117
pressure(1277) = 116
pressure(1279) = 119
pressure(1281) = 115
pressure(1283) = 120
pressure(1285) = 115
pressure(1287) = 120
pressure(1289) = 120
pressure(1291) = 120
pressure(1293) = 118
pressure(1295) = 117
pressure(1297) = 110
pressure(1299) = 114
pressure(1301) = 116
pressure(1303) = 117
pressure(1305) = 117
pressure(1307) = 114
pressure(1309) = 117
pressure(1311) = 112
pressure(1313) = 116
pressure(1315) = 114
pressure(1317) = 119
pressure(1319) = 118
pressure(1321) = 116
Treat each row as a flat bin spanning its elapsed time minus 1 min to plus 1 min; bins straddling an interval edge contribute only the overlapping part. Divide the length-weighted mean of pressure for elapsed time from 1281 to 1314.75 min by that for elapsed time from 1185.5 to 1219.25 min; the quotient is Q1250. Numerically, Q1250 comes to 1.2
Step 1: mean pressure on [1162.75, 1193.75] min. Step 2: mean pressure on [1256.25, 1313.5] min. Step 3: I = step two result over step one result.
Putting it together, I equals 1.3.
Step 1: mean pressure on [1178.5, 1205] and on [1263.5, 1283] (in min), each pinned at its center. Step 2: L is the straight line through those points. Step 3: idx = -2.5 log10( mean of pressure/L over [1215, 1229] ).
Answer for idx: 0.101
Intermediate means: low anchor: 98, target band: 95.9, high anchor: 117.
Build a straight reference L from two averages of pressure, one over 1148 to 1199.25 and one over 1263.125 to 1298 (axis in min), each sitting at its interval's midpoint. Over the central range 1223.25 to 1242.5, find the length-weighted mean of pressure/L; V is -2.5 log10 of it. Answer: 0.09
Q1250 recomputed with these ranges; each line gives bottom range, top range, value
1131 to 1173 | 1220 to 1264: 0.90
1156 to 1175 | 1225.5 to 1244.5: 0.92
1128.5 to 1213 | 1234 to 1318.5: 1.05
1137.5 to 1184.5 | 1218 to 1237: 1.03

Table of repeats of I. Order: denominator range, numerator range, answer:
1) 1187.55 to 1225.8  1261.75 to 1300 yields 1.19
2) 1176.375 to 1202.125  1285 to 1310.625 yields 1.23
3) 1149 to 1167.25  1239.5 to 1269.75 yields 0.87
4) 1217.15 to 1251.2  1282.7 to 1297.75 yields 1.31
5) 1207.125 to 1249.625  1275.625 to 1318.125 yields 1.30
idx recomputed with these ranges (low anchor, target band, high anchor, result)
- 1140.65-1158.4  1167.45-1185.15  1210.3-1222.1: 0.14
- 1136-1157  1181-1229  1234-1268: 0.05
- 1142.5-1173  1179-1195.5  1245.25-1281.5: 0.21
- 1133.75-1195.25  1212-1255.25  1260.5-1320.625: 0.22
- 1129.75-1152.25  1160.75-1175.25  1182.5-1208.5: 0.06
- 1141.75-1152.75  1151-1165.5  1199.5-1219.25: -0.04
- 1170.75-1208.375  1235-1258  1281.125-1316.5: 0.26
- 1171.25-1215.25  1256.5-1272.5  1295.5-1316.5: -0.10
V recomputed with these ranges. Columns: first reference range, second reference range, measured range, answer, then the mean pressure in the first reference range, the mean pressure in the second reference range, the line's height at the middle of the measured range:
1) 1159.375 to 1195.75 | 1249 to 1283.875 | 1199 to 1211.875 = -0.090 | 93.7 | 114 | 99.9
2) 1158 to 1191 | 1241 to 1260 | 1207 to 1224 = 0.026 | 93.2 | 87.3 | 90.1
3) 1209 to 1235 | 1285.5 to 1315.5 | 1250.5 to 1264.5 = -0.067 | 97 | 116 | 106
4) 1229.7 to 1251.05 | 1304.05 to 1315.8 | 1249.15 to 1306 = -0.152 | 83.3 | 115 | 100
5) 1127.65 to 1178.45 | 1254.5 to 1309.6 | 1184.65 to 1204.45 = 0.061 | 106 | 117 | 109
